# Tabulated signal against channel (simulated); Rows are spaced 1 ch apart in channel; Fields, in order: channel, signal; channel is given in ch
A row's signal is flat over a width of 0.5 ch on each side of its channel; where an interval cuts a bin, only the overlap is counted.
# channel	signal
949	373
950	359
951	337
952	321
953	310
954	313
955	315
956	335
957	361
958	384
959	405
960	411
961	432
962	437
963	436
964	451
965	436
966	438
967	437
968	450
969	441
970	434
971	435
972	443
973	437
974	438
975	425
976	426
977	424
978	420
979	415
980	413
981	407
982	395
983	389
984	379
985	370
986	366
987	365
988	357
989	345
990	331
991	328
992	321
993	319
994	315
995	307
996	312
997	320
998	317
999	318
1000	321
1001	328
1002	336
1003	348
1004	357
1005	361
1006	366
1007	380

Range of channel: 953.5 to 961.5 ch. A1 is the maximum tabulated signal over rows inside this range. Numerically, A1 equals 432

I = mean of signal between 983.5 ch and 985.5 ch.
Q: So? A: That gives 374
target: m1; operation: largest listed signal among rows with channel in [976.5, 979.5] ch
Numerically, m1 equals 424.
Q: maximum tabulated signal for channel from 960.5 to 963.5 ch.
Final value 437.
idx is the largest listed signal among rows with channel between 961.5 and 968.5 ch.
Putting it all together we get 451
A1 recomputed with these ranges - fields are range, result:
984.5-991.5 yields 370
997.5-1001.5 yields 328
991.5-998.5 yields 321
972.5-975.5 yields 438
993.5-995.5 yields 315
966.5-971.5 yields 450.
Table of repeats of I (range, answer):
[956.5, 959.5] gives 383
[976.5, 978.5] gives 422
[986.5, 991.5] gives 345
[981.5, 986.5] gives 380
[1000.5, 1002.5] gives 332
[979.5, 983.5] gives 401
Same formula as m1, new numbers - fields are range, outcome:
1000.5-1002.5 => 336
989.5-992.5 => 331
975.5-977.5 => 426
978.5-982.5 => 415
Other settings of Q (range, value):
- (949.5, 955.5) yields 359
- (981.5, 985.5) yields 395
